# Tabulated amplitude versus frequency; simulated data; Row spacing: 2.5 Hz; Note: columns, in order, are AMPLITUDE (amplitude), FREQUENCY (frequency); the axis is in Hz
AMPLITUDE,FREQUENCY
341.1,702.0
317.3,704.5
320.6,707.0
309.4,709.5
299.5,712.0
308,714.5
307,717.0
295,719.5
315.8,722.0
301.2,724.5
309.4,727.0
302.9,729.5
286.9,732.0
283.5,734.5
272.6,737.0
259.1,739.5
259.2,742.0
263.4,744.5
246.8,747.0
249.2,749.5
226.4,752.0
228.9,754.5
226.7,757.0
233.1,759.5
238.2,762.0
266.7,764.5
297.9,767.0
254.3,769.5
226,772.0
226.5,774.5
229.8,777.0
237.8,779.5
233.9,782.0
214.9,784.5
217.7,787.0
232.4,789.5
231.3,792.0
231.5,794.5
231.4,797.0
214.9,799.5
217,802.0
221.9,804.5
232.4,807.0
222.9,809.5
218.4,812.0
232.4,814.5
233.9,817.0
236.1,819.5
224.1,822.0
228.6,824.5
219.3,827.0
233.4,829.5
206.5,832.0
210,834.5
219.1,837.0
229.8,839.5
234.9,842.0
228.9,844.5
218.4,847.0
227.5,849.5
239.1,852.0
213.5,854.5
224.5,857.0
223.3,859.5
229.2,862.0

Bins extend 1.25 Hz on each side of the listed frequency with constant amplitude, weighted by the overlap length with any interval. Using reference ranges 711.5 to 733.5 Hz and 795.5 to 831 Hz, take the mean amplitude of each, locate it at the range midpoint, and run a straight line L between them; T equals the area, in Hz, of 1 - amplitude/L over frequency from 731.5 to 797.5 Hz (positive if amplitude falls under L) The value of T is 5.6 Hz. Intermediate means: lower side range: 303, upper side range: 226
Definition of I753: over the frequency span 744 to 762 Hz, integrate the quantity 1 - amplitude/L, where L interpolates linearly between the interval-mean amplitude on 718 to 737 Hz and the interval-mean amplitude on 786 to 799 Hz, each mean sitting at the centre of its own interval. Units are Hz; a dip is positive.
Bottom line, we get 2.15 Hz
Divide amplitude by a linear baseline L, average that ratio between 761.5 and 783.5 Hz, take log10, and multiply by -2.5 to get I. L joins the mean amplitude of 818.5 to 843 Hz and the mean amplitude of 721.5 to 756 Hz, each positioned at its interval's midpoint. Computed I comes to 0.03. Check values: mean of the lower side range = 271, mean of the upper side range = 224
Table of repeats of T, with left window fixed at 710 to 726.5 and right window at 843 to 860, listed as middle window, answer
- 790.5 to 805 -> 1.8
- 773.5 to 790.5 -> 2.5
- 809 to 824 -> 1.1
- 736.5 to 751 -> 1.6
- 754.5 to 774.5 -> 2.2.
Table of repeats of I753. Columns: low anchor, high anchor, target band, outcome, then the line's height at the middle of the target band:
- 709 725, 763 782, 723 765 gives 2.3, 277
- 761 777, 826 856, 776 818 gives 2.3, 240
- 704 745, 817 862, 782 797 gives 1.7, 255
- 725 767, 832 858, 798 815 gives 1.1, 238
